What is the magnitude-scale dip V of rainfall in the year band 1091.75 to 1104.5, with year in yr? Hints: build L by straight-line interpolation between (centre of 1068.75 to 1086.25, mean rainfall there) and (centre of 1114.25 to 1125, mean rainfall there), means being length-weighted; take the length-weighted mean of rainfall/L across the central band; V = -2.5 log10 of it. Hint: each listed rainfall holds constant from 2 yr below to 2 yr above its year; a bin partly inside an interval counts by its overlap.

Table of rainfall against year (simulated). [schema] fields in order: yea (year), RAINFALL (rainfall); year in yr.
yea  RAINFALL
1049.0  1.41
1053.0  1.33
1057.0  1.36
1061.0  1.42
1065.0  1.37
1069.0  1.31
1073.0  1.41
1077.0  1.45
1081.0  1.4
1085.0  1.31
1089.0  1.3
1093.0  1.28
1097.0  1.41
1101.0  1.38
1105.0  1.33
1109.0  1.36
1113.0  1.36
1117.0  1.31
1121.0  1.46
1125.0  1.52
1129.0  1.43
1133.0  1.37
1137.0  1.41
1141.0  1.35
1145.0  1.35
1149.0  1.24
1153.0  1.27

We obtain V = 0.03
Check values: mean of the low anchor 1.39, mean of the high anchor 1.41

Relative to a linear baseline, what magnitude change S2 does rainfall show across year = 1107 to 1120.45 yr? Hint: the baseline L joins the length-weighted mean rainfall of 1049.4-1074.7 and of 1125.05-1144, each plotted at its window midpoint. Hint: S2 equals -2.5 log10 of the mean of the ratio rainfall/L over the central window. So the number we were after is 0.03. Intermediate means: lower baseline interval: 1.37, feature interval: 1.36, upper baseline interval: 1.4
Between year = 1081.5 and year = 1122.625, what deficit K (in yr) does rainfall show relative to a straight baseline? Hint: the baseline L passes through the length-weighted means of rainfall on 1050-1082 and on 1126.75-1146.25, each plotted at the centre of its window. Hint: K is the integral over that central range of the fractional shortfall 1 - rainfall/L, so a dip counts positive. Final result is 1.0 yr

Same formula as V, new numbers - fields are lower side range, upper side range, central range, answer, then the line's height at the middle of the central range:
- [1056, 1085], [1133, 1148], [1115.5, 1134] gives -0.04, 1.37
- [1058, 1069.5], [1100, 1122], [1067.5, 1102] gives 0.01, 1.37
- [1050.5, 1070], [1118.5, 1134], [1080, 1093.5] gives 0.06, 1.4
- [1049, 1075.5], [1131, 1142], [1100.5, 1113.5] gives 0.02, 1.38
